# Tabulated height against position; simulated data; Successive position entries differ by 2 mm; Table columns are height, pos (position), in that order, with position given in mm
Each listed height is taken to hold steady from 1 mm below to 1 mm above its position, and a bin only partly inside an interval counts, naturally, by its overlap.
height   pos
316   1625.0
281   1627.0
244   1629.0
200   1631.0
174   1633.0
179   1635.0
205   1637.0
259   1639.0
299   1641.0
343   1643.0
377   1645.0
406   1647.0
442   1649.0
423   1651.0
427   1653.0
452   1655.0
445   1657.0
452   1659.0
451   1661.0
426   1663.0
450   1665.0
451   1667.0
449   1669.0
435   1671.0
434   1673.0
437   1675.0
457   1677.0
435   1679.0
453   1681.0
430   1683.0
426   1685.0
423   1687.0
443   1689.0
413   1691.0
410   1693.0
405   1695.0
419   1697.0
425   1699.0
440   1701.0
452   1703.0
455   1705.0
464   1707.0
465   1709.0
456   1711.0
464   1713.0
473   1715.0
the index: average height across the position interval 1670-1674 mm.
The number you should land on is 434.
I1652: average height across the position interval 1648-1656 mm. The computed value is 436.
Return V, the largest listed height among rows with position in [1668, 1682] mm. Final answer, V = 457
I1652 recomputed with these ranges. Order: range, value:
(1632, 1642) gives 223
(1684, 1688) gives 424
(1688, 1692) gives 428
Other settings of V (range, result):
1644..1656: 452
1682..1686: 430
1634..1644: 343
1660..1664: 451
